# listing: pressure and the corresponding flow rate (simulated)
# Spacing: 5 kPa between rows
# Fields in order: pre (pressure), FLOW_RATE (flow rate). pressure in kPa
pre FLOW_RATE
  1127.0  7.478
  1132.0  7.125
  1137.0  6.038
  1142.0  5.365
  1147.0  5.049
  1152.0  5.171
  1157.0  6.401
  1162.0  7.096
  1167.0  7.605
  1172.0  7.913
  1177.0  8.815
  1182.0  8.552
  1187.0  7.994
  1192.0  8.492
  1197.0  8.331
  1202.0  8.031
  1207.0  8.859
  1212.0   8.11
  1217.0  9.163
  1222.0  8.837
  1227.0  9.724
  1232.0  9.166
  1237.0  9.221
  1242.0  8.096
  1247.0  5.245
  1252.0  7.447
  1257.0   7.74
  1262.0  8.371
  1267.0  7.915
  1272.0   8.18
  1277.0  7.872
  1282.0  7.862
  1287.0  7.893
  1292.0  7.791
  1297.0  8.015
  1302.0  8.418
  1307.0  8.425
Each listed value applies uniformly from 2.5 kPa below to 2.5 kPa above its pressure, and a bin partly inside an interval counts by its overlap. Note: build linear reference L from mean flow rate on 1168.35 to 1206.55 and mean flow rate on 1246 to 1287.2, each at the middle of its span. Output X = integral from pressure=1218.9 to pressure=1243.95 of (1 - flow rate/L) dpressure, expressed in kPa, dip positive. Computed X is -3.36 kPa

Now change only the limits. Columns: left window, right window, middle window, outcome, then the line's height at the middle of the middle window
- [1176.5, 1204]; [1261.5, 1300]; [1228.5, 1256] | 0.8 kPa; 8.13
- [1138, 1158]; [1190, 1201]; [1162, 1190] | -3.6 kPa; 7.17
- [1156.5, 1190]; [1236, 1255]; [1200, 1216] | -1.7 kPa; 7.63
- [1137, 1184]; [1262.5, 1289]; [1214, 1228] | -3.2 kPa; 7.43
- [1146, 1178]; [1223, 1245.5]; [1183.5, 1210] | -1.8 kPa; 7.82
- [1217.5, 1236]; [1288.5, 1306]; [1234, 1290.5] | 5.4 kPa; 8.66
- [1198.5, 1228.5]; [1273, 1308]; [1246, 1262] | 2.2 kPa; 8.37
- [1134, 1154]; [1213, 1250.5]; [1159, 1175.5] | -3.5 kPa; 6.25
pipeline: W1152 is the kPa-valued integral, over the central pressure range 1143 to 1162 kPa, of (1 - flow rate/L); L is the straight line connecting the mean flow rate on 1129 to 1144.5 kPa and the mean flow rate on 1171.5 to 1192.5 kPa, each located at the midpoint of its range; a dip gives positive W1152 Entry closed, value 3.43 kPa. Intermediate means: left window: 6.22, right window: 8.38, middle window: 5.73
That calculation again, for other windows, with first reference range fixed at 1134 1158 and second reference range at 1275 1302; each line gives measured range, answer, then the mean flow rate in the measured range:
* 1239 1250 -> 0.6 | 6.82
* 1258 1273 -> -1.1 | 8.11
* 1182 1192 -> -3.2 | 8.26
